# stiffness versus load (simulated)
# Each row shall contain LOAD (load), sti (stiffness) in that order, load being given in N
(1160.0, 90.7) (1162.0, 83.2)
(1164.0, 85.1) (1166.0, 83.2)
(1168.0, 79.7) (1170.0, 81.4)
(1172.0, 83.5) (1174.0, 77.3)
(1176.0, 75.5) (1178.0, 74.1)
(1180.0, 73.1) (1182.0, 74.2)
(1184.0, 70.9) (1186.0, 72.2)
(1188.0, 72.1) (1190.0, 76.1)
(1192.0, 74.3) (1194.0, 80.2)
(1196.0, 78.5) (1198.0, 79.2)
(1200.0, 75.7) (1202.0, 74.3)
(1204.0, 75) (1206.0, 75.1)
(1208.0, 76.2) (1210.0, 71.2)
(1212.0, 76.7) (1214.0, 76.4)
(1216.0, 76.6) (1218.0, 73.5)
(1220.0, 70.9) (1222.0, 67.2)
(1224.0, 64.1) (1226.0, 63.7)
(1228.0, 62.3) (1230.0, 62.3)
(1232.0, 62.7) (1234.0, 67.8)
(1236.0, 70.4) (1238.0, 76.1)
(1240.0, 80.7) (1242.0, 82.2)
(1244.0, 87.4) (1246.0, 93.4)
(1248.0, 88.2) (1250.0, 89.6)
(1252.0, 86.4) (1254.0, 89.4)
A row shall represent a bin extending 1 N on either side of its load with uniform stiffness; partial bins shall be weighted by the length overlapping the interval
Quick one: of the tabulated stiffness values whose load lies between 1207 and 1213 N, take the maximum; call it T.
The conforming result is 76.7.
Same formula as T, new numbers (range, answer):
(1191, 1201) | 80.2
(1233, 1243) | 82.2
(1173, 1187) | 77.3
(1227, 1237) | 70.4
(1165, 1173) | 83.5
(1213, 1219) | 76.6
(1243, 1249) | 93.4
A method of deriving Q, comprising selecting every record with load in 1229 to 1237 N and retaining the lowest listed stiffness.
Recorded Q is 62.3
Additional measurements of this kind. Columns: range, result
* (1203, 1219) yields 71.2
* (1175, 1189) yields 70.9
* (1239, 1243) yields 80.7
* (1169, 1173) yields 81.4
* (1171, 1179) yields 74.1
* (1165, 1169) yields 79.7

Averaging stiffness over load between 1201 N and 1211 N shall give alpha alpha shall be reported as 74.4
